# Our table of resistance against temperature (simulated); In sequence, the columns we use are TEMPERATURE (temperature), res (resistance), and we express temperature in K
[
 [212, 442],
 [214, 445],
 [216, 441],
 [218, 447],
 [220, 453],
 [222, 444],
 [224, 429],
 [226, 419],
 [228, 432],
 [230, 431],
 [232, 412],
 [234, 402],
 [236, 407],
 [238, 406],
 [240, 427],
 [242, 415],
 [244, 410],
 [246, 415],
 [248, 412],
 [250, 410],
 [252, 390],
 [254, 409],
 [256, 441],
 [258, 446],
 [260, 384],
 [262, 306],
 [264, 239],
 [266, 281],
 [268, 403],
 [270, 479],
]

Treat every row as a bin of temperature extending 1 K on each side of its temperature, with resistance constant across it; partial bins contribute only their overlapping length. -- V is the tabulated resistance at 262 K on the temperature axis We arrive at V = 306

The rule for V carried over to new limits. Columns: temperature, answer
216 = 441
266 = 281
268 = 403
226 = 419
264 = 239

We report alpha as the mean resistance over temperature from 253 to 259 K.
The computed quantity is 432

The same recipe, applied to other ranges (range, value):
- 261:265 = 272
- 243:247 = 412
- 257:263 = 379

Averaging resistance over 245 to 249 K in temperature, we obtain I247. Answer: 414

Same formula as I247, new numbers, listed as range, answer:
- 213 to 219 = 444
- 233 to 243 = 411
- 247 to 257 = 412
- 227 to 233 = 425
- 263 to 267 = 260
